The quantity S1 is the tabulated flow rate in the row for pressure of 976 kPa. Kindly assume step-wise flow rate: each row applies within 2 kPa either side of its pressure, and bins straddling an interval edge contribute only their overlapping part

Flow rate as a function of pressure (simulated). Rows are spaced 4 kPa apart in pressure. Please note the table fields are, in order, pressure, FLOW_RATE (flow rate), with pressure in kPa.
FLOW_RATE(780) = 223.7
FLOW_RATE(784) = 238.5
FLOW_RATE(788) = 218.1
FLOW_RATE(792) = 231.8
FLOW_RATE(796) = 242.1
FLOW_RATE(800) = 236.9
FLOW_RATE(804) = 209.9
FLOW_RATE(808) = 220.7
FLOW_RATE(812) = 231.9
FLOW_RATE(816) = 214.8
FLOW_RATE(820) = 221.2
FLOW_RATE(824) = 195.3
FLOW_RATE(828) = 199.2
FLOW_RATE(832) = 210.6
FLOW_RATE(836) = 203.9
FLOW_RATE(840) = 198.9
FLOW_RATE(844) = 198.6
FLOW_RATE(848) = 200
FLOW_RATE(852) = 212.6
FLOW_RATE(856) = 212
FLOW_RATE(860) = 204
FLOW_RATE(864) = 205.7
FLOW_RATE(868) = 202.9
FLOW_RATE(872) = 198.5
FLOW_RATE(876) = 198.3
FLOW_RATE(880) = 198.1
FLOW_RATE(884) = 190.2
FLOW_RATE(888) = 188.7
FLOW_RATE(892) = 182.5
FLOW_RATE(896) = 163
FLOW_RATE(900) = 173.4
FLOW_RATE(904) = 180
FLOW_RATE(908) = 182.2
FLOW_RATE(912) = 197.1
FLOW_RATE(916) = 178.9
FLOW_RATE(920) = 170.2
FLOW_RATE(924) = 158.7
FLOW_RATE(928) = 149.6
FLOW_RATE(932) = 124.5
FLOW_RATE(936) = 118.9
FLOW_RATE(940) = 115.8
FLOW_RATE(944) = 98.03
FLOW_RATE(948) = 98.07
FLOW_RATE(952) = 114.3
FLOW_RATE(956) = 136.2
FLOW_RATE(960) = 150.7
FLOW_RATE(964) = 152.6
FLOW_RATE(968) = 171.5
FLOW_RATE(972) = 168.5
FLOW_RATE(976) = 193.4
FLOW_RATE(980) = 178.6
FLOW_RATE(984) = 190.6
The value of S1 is 193.4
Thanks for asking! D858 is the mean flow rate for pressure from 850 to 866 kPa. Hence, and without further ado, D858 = 209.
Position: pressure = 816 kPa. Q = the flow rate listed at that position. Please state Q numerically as 214.8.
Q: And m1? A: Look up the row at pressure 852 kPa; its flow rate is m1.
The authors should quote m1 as 212.6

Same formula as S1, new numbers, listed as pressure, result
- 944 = 98.03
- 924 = 158.7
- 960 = 150.7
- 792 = 231.8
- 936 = 118.9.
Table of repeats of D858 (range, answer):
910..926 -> 176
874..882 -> 198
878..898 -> 184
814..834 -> 208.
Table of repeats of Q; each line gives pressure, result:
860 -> 204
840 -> 198.9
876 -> 198.3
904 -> 180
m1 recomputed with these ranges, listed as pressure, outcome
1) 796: 242.1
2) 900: 173.4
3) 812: 231.9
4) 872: 198.5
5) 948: 98.07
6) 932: 124.5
